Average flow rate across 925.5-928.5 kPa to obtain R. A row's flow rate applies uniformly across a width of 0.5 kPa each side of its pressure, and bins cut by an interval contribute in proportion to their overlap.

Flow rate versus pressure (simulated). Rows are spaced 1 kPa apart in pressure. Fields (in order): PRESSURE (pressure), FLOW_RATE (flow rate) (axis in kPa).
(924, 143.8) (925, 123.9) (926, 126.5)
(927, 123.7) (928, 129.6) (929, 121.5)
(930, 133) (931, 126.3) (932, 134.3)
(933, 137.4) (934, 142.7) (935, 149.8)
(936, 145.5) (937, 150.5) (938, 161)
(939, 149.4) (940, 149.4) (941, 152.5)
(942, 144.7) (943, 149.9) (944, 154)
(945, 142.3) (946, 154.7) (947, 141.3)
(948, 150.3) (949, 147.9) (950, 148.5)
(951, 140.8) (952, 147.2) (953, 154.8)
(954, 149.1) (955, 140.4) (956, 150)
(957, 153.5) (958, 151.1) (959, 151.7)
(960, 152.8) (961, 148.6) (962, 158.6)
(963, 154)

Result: 127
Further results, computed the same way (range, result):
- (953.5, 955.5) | 145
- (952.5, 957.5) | 150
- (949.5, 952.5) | 146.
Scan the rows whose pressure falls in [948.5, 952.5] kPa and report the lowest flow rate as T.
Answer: 140.8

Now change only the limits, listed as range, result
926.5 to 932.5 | 121.5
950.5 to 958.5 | 140.4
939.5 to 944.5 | 144.7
